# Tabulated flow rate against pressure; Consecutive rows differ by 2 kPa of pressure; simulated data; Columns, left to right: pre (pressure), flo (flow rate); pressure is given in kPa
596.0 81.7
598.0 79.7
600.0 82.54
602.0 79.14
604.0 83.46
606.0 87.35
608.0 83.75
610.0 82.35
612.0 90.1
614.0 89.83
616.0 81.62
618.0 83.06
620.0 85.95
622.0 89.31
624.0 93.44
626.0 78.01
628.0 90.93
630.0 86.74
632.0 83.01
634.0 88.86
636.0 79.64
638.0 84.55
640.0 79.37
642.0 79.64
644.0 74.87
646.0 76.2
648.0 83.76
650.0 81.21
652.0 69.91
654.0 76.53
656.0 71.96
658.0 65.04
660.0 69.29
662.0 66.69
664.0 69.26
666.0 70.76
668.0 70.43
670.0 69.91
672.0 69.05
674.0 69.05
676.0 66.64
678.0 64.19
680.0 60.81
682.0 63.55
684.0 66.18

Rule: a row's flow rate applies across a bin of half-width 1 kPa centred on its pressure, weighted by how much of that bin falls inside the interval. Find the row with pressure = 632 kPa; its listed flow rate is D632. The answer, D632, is 83.01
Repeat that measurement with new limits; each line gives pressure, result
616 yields 81.62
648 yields 83.76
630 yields 86.74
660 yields 69.29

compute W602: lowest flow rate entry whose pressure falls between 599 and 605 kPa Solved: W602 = 79.14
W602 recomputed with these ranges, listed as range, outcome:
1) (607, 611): 82.35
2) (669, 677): 66.64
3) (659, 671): 66.69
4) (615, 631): 78.01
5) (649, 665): 65.04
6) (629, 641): 79.37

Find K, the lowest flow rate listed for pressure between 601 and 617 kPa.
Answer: 79.14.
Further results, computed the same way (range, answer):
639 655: 69.91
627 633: 83.01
